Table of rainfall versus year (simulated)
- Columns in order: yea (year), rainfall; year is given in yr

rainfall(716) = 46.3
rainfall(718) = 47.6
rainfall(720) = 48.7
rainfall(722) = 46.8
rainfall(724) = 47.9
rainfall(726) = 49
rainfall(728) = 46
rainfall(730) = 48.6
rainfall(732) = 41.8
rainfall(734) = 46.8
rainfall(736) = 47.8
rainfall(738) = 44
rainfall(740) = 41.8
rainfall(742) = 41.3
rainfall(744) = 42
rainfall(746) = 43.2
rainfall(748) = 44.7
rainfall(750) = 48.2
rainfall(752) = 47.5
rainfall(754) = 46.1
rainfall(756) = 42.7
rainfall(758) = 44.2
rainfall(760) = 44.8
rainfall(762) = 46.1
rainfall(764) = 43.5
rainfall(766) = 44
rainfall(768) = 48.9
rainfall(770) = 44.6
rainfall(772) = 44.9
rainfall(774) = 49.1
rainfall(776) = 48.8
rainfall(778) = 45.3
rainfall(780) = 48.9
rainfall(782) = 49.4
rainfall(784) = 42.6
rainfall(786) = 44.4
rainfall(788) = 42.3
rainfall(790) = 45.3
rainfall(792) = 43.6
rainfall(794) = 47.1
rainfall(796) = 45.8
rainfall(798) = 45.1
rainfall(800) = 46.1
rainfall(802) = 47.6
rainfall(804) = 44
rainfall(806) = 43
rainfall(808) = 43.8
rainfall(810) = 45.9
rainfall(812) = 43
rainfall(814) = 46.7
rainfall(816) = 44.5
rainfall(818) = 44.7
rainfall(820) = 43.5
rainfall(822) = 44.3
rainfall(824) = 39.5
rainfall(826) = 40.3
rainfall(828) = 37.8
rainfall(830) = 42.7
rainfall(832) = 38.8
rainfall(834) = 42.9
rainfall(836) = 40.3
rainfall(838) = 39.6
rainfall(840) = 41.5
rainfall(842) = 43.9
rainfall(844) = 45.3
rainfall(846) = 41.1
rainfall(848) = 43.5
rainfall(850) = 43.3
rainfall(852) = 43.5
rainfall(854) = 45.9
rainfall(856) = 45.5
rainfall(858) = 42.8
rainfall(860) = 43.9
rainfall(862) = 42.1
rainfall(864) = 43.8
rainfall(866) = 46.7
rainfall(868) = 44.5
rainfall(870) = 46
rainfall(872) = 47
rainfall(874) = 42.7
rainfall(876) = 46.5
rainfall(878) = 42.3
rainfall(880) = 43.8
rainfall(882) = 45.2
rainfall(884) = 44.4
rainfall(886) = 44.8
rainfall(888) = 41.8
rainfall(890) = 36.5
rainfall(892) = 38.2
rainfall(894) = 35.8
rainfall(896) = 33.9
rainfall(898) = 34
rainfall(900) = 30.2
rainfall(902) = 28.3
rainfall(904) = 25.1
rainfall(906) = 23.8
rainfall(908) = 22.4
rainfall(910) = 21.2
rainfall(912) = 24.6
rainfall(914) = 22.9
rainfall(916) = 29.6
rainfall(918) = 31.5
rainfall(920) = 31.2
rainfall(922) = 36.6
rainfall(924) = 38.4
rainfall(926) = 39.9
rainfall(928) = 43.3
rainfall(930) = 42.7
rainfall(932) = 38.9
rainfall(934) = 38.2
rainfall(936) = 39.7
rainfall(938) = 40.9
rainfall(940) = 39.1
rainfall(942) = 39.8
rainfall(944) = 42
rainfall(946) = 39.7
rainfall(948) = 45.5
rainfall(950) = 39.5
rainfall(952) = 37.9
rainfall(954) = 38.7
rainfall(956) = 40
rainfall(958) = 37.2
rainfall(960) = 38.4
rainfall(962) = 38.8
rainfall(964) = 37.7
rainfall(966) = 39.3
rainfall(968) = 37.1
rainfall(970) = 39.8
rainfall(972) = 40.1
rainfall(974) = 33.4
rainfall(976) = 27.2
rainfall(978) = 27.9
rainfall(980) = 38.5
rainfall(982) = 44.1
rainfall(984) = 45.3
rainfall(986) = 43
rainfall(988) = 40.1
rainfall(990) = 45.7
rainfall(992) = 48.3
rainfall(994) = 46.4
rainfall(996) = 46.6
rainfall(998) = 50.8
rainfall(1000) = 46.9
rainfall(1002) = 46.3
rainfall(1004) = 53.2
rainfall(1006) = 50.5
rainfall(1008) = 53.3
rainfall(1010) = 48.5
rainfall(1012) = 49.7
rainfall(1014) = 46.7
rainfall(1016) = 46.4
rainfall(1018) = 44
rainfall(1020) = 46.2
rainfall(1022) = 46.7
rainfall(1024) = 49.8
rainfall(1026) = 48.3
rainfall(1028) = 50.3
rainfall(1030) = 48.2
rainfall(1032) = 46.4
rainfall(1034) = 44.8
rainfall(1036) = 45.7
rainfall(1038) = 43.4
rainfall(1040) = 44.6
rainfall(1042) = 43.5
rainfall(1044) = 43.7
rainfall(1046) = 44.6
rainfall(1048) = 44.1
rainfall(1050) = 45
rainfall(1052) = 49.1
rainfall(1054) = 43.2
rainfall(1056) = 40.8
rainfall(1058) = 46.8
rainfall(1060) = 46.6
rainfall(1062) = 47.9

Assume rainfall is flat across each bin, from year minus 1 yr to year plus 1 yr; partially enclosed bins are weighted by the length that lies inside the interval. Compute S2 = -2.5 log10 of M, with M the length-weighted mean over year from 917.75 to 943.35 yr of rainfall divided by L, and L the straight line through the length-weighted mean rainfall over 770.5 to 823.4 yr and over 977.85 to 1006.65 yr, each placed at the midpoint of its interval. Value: 0.171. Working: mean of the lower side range 45.3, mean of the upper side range 45.3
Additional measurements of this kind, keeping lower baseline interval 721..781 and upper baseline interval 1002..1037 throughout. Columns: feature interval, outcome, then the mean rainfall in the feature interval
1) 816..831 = 0.11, 42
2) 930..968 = 0.20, 39.5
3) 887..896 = 0.24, 37.6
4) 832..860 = 0.09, 42.9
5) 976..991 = 0.20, 39.8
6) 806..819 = 0.04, 44.6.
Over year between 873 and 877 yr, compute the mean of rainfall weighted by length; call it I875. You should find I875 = 44.6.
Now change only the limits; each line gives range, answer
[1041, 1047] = 43.9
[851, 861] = 44.3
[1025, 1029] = 49.3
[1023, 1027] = 49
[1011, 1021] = 46.6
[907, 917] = 24.1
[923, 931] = 41.1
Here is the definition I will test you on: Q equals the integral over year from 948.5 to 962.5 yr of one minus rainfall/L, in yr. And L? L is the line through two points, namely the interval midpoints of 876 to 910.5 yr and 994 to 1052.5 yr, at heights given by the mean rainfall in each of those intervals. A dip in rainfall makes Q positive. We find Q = 0.71 yr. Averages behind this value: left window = 35.3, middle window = 38.9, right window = 47.1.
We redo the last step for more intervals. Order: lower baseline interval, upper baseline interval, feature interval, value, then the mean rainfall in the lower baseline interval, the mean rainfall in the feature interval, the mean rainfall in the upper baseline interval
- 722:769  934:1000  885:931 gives 9.7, 45.3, 32.9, 40.3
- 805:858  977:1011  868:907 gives 4.6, 42.9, 38.6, 45.6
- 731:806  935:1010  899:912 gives 5.4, 45.2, 25.1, 41.7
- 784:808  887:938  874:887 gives -2.8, 44.8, 44.4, 33.3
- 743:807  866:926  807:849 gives -1.3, 45.4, 42.6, 35.9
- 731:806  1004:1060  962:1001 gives 4.6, 45.2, 40.9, 46.6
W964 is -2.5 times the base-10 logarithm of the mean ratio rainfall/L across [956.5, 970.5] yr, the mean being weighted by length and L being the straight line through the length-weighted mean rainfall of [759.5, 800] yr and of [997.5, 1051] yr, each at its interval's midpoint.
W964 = 0.22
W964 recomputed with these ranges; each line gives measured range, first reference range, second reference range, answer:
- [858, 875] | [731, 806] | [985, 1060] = 0.030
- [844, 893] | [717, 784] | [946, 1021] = 0.015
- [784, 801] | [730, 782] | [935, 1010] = -0.002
